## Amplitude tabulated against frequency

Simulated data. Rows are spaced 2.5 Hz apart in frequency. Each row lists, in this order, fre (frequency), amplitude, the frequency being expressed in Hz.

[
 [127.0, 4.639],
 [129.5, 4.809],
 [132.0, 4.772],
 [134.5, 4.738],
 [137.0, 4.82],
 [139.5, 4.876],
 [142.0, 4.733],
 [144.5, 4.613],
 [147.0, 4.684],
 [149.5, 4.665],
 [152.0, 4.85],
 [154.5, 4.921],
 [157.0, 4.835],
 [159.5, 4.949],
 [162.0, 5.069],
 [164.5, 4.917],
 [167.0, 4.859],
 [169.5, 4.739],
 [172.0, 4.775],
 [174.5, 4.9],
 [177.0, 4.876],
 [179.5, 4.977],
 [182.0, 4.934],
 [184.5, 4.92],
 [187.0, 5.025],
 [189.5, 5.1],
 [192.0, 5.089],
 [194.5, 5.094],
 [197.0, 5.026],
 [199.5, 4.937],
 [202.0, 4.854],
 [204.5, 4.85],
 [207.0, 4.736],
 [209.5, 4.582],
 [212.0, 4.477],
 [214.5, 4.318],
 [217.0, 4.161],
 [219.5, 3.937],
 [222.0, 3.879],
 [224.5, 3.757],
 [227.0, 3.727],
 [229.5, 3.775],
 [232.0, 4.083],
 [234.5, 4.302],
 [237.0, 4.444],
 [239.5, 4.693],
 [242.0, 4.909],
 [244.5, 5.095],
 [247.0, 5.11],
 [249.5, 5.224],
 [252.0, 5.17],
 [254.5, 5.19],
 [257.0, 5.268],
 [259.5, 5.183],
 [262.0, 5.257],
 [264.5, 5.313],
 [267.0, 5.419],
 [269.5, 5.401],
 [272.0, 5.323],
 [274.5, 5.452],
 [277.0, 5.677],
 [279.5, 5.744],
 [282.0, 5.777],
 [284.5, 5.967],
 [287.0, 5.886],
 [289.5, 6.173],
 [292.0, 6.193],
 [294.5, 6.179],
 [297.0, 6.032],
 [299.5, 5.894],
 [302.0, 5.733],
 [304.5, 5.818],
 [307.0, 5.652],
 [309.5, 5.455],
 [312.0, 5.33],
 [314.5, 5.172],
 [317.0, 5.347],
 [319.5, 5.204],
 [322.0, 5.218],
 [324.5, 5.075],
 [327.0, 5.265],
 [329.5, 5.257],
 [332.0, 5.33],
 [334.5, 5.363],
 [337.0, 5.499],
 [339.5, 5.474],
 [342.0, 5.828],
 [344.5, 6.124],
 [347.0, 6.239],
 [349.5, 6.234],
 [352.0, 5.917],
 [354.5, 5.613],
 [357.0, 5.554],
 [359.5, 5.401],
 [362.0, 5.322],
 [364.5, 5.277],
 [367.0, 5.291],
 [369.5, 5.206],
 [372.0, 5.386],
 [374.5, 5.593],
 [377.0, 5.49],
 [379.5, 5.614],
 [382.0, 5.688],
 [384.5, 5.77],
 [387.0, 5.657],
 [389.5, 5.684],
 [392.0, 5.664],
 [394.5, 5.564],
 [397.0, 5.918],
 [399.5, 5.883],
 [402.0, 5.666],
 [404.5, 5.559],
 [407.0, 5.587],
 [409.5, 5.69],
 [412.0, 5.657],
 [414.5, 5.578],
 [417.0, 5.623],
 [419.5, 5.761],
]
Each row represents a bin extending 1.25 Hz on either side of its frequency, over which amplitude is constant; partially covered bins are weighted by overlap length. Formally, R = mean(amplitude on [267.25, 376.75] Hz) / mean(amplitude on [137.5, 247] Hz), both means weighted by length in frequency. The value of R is 1.20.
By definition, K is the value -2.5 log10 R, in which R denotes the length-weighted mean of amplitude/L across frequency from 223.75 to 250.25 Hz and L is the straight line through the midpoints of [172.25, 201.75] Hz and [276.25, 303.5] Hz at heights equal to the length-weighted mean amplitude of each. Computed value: 0.22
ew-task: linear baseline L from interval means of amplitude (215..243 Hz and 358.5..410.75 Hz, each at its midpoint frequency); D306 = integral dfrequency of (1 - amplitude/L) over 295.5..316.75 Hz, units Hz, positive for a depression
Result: -3.4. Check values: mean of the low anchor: 4.15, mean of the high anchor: 5.57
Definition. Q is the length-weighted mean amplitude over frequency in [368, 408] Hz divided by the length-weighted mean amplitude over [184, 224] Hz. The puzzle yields 1.2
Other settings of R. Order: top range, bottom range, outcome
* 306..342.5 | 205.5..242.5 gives 1.26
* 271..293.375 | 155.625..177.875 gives 1.19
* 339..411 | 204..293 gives 1.14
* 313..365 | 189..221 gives 1.18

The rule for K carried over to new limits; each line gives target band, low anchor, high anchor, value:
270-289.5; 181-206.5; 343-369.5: -0.07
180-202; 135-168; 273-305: 0.03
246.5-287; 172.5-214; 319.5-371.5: -0.05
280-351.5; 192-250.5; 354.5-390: -0.11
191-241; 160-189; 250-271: 0.15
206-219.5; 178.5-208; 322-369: 0.15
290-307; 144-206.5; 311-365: -0.12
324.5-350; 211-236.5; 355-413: -0.10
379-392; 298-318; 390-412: 0.00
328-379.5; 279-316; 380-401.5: 0.04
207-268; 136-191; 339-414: 0.11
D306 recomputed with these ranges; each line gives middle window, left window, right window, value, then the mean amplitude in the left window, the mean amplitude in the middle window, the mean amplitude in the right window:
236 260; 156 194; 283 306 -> 2.3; 4.93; 5.03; 5.98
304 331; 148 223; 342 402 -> 0.3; 4.78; 5.33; 5.66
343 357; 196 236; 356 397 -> -1.7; 4.33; 5.98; 5.52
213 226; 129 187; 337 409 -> 2.7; 4.84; 4.01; 5.65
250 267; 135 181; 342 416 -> -0.1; 4.84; 5.24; 5.65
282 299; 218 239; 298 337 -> -3.6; 4.02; 6.04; 5.41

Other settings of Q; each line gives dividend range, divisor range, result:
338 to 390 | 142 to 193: 1.15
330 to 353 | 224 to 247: 1.32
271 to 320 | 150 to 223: 1.19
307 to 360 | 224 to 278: 1.12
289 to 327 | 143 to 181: 1.16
